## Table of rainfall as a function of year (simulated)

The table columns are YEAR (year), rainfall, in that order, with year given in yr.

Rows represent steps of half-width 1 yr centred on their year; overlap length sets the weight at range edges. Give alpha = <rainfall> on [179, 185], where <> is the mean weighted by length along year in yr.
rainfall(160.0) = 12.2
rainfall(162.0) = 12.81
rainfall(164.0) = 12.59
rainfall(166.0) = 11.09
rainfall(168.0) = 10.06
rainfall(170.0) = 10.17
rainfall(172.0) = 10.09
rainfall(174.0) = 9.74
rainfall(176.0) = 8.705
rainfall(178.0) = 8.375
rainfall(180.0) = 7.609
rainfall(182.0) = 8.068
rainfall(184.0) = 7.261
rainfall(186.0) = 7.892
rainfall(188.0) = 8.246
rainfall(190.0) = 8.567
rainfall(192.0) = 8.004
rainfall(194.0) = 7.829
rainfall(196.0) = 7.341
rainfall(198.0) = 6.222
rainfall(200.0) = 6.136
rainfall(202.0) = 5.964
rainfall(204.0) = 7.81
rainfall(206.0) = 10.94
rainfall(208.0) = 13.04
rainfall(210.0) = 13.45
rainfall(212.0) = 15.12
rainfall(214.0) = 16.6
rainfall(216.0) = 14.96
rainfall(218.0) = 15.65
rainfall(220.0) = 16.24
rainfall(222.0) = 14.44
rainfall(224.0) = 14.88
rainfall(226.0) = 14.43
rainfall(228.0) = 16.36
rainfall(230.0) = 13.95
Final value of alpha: 7.65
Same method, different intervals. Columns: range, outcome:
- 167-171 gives 10.1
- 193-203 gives 6.7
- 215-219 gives 15.3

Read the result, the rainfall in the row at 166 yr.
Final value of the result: 11.09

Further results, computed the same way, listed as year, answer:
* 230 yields 13.95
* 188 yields 8.246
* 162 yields 12.81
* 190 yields 8.567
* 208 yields 13.04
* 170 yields 10.17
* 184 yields 7.261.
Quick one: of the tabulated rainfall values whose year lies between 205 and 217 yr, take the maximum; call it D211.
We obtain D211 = 16.6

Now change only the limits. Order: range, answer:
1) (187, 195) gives 8.567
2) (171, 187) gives 10.09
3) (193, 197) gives 7.829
